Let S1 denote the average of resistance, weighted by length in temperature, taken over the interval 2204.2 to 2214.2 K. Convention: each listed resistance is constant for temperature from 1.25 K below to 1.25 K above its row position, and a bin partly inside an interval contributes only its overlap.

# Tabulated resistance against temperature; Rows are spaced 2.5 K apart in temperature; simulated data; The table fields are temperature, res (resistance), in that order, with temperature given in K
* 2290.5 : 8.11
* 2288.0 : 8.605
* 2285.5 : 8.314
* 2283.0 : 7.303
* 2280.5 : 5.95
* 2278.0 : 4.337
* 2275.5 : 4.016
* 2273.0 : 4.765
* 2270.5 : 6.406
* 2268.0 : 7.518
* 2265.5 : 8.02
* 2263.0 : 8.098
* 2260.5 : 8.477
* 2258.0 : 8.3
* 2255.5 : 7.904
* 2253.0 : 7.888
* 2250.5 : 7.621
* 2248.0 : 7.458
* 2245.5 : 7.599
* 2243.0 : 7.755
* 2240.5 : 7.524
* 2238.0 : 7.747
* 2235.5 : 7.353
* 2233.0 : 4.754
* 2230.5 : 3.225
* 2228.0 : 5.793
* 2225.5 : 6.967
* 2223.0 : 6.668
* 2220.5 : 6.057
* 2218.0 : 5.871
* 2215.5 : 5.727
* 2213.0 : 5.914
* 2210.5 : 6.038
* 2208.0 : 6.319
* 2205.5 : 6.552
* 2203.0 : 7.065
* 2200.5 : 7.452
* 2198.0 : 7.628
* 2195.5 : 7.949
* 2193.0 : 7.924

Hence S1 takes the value 6.21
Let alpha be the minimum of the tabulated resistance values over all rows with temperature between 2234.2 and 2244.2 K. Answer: 7.353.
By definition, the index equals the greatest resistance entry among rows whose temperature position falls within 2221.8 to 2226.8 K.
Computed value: 6.967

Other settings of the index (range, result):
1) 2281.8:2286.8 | 8.314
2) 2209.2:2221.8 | 6.057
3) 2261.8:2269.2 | 8.098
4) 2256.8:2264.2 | 8.477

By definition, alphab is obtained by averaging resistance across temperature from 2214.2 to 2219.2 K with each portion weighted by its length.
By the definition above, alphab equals 5.8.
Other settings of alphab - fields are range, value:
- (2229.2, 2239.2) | 5.76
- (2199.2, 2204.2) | 7.26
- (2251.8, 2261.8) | 8.14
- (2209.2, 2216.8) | 5.9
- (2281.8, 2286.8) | 7.82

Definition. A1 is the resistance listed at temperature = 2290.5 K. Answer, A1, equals 8.11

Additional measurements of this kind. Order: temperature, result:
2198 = 7.628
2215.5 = 5.727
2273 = 4.765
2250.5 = 7.621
